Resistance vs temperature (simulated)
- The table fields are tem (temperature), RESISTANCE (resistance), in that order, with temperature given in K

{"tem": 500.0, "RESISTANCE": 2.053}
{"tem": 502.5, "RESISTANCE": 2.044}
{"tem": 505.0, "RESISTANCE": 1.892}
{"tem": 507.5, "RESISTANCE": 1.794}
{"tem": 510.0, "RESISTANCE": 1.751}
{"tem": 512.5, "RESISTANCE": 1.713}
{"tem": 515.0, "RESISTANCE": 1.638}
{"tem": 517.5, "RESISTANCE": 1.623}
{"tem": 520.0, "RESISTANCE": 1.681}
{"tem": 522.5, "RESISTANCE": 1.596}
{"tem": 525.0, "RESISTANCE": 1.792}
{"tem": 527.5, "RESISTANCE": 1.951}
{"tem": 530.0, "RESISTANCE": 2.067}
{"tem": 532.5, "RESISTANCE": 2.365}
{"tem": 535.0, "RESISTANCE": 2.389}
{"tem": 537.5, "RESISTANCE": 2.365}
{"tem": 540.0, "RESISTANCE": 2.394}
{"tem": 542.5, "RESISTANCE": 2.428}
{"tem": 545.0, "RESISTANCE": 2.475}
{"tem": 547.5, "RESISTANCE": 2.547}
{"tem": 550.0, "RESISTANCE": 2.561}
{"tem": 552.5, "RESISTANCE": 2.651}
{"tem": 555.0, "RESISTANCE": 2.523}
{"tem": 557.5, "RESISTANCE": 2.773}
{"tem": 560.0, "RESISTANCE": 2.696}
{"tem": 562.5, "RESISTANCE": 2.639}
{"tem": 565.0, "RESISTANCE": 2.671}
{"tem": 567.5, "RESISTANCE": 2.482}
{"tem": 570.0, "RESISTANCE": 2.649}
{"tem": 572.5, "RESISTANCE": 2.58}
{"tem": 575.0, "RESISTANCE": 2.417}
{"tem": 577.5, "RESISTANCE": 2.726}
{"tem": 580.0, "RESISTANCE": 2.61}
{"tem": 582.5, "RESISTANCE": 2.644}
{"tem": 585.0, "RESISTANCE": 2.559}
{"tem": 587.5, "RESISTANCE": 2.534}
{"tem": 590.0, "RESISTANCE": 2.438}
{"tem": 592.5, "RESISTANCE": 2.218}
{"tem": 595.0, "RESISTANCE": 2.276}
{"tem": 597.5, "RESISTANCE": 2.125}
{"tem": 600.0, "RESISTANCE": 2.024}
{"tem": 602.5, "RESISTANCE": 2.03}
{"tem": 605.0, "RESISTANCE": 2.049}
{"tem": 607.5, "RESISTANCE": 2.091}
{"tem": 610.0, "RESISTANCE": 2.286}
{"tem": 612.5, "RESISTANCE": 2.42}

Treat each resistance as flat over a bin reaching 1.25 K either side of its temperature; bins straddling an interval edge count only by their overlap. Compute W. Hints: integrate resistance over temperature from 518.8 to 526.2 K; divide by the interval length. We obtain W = 1.69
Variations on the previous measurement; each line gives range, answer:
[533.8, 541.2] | 2.38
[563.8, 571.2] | 2.6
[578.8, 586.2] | 2.6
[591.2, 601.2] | 2.16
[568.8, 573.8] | 2.61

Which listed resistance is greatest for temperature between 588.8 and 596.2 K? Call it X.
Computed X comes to 2.438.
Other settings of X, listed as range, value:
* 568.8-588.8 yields 2.726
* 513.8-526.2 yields 1.792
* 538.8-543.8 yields 2.428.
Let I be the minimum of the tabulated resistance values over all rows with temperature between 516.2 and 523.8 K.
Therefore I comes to 1.596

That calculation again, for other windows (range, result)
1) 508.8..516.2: 1.638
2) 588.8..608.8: 2.024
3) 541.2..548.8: 2.428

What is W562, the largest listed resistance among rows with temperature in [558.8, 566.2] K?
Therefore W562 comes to 2.696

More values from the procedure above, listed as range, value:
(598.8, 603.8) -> 2.03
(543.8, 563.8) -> 2.773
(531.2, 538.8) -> 2.389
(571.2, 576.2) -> 2.58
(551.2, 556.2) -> 2.651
